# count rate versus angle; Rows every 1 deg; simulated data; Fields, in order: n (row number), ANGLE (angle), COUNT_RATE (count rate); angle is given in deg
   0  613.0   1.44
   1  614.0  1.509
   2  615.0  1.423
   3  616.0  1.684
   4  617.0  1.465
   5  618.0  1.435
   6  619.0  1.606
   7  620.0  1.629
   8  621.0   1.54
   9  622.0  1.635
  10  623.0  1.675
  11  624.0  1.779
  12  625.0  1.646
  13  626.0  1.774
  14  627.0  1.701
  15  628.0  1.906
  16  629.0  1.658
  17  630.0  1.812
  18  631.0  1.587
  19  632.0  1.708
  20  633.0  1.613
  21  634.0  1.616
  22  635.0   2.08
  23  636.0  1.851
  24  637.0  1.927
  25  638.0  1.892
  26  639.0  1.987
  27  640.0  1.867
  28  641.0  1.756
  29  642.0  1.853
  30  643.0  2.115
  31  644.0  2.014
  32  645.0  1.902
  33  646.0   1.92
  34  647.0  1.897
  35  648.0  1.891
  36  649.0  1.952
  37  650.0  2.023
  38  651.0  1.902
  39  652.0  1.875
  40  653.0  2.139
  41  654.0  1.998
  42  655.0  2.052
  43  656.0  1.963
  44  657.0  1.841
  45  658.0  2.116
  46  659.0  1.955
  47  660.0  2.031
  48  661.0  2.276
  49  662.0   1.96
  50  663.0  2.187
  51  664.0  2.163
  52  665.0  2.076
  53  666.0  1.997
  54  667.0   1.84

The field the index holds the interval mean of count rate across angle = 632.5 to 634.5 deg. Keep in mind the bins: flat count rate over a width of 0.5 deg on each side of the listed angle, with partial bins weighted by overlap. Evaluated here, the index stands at 1.61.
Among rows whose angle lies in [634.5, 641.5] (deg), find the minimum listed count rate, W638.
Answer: 1.756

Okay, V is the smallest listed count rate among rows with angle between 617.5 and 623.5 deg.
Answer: 1.435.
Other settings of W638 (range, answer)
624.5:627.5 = 1.646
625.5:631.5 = 1.587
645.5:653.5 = 1.875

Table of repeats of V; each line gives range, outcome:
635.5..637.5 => 1.851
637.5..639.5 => 1.892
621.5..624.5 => 1.635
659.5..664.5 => 1.96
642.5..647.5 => 1.897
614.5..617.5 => 1.423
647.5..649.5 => 1.891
